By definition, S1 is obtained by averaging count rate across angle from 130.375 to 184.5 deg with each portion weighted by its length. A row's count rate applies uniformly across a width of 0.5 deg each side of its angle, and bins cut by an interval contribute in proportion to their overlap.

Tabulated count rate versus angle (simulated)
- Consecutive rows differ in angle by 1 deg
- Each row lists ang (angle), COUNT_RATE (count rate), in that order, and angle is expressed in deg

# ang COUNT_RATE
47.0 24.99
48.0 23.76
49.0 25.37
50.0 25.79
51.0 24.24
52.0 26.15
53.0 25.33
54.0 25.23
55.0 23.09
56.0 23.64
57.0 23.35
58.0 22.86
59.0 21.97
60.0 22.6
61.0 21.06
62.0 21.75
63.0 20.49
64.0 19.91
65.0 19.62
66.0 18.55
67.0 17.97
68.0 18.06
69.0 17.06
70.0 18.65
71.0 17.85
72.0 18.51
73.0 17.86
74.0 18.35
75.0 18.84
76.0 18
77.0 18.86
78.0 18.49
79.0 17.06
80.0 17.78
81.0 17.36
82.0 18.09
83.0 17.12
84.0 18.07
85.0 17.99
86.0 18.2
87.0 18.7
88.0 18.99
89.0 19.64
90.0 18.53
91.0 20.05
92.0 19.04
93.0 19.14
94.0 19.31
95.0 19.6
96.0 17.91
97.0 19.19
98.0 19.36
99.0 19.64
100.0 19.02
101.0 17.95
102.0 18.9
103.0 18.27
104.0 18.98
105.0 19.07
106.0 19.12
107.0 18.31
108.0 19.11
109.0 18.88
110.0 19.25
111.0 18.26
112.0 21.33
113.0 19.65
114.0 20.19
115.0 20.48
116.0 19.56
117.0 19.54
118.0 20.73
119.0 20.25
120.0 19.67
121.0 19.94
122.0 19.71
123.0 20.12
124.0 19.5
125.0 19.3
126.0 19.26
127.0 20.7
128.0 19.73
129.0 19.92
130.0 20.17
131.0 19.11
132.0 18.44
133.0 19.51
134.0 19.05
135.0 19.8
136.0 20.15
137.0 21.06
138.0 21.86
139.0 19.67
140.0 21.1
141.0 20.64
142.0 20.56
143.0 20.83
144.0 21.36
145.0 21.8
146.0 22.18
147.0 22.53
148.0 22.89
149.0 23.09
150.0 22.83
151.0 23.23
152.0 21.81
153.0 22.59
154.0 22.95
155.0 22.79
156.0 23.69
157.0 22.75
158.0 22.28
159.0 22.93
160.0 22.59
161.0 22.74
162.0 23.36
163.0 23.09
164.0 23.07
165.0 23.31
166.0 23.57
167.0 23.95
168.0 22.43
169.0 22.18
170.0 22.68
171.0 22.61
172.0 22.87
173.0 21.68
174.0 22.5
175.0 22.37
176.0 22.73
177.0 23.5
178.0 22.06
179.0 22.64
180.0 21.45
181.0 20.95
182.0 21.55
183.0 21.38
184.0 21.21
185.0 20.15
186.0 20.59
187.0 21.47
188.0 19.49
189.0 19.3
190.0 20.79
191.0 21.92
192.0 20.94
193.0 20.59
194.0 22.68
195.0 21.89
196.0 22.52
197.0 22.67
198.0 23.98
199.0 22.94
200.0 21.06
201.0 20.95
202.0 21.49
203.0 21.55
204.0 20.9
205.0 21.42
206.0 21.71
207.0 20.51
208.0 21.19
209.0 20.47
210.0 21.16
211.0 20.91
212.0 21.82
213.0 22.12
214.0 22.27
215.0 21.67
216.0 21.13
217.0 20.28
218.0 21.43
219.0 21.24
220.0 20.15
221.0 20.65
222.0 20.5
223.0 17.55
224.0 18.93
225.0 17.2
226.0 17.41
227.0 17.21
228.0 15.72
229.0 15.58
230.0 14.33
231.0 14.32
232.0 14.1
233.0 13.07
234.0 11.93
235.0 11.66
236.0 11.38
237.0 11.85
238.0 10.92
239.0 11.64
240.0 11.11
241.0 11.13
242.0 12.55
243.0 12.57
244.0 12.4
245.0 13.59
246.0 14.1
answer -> 22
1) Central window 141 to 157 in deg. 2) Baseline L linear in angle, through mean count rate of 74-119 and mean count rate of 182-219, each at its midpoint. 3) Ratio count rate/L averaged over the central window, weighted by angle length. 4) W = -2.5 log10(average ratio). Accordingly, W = -0.11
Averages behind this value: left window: 18.9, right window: 21.3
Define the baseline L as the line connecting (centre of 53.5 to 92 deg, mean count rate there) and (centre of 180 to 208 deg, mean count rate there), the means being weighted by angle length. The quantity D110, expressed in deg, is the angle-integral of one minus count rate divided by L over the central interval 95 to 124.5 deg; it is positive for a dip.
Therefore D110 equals 1.0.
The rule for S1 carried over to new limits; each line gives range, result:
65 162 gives 19.8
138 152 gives 21.8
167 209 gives 21.7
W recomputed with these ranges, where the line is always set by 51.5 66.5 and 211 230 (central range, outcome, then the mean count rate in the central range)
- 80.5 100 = 0.165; 18.7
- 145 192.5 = -0.093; 22.2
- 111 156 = 0.016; 20.7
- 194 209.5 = -0.098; 21.7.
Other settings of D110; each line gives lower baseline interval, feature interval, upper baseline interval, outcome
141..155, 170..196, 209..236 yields -1.7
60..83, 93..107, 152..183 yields 0.7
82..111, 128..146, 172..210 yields -0.3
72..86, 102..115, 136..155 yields 0.3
